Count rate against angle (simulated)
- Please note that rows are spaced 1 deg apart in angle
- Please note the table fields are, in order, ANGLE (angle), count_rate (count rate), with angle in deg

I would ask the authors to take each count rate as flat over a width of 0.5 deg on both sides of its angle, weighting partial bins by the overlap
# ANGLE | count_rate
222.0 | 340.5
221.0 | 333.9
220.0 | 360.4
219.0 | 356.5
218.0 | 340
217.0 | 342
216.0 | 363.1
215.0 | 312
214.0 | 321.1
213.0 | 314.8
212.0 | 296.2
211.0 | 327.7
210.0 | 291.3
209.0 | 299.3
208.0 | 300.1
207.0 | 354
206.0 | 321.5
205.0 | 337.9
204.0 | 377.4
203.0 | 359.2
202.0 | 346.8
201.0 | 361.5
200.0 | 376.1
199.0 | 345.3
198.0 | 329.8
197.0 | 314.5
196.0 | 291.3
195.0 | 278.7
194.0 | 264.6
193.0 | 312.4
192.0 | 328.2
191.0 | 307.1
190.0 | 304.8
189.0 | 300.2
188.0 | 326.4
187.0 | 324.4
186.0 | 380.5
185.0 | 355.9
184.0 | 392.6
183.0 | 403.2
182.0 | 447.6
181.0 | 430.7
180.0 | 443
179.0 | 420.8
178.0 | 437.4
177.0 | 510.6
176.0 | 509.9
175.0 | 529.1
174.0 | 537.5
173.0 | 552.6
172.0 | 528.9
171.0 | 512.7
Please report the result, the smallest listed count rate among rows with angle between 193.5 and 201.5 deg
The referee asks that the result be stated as 264.6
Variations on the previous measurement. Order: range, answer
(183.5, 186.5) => 355.9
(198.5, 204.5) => 345.3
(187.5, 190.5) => 300.2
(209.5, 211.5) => 291.3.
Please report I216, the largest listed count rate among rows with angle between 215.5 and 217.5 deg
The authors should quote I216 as 363.1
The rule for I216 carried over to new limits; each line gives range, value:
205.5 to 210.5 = 354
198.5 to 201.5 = 376.1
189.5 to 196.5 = 328.2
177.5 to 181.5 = 443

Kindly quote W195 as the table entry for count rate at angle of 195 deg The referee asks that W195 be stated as 278.7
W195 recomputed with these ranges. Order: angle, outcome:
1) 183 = 403.2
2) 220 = 360.4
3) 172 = 528.9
